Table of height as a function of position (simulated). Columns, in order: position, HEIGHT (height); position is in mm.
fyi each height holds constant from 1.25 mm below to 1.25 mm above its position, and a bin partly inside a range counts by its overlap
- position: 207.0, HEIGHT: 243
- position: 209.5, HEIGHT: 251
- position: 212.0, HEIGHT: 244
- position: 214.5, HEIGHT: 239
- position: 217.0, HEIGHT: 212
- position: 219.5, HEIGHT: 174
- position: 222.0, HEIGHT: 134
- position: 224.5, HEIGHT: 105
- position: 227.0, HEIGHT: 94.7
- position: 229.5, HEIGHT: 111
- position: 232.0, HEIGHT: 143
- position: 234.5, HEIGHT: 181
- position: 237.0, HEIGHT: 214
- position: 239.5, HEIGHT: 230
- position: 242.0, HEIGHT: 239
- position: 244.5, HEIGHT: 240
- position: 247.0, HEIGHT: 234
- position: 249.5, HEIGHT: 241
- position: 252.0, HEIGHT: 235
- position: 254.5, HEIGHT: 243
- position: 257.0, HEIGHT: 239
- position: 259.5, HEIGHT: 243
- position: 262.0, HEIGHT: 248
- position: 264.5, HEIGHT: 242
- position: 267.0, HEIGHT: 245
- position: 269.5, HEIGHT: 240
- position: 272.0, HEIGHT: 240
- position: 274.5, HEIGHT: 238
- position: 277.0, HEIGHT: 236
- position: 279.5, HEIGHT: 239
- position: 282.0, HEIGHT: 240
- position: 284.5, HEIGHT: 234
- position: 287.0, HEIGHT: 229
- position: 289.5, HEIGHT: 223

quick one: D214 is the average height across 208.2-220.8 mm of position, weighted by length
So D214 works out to 224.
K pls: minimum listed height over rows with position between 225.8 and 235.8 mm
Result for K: 94.7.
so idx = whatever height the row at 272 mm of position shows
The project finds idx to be 240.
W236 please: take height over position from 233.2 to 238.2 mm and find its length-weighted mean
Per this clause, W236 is 197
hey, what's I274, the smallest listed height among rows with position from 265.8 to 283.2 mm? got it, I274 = 236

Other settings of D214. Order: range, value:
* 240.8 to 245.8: 239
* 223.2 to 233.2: 113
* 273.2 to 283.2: 238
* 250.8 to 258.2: 239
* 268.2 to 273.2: 240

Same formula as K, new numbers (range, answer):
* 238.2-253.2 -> 230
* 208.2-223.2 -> 134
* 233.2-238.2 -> 181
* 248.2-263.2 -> 235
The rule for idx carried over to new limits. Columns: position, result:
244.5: 240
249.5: 241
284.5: 234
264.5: 242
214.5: 239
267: 245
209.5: 251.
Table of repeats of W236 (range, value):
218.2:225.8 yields 138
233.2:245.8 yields 221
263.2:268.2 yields 244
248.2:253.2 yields 238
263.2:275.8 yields 241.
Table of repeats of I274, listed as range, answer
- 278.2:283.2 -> 239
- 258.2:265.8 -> 242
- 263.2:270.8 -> 240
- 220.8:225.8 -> 105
